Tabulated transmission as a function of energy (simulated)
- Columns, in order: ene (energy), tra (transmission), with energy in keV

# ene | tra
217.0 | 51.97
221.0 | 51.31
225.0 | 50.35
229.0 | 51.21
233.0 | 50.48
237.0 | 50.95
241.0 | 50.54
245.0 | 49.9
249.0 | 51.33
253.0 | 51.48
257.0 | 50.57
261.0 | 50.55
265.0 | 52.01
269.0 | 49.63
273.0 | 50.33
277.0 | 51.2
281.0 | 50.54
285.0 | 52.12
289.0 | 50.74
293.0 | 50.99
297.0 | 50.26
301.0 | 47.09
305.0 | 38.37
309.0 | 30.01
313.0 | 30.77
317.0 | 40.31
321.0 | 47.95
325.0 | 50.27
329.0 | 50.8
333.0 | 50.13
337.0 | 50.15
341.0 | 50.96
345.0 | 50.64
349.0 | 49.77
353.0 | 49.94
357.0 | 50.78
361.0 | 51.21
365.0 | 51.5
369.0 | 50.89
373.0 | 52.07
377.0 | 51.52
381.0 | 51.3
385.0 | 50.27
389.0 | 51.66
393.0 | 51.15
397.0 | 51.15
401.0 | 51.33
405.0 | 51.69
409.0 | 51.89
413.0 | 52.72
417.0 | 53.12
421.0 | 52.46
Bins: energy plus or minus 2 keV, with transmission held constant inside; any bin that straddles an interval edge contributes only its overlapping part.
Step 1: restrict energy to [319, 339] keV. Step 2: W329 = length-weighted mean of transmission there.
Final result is 49.9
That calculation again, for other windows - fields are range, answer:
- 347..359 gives 50.2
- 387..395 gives 51.4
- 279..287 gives 51.3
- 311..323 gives 39.7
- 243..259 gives 50.8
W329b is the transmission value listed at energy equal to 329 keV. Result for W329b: 50.8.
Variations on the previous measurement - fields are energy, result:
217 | 51.97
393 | 51.15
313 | 30.77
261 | 50.55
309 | 30.01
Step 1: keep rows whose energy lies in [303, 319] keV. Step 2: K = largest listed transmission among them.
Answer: 40.31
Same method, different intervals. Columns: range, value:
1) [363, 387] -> 52.07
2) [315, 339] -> 50.8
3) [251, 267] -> 52.01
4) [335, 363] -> 51.21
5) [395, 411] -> 51.89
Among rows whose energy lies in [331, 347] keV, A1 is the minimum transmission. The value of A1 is 50.13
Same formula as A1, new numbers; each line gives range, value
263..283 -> 49.63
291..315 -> 30.01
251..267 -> 50.55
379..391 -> 50.27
